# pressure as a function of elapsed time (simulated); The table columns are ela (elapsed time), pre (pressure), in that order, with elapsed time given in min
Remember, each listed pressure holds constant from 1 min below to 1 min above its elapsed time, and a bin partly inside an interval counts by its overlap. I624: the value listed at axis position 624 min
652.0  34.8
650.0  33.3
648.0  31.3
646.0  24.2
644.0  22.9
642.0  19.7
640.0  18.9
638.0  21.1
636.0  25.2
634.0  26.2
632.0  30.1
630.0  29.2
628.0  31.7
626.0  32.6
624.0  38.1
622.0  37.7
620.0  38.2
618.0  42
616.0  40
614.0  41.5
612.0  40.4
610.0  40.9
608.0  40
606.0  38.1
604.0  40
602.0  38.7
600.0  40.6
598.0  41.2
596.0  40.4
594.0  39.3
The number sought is 38.1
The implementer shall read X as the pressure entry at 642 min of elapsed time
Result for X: 19.7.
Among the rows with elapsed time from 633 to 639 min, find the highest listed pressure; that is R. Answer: 26.2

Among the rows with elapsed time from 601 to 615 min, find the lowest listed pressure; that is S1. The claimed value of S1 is 38.1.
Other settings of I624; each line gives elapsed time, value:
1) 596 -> 40.4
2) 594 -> 39.3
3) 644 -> 22.9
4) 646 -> 24.2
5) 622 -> 37.7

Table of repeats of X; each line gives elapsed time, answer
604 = 40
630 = 29.2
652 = 34.8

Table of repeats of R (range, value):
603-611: 40.9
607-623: 42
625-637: 32.6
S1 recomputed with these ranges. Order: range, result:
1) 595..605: 38.7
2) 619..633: 29.2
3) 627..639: 21.1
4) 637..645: 18.9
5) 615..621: 38.2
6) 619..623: 37.7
